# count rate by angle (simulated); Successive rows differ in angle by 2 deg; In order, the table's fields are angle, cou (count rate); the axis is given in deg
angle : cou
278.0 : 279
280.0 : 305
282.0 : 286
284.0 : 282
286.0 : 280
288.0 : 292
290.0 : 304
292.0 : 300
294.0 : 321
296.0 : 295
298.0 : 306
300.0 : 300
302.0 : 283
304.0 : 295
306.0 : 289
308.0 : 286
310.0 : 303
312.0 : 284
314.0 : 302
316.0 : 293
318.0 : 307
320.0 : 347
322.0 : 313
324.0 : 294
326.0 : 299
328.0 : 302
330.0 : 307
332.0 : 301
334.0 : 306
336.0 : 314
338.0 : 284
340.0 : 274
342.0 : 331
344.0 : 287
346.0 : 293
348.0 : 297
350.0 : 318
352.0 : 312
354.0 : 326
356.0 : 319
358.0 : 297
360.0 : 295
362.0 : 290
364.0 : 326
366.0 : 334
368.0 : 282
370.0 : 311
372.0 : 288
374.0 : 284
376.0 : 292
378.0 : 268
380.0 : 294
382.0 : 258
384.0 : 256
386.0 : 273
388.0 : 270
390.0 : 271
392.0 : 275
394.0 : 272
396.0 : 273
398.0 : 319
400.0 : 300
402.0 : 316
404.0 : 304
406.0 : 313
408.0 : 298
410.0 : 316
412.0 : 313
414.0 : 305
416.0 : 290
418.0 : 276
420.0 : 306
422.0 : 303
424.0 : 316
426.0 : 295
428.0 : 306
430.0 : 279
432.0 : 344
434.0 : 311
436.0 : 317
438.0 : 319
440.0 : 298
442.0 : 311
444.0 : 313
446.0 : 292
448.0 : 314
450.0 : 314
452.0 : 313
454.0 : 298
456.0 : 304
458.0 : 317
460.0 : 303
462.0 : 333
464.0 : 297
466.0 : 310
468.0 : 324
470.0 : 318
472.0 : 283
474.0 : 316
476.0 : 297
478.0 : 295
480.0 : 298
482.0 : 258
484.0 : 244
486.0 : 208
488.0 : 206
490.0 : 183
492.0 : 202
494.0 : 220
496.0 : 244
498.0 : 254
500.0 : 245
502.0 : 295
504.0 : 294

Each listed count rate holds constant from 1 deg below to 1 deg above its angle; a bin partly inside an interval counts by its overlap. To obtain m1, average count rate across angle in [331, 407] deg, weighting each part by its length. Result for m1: 295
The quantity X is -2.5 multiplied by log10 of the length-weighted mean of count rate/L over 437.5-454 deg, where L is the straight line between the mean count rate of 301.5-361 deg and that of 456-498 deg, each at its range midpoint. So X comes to -0.107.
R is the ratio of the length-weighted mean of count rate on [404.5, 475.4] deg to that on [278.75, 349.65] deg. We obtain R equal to 1.03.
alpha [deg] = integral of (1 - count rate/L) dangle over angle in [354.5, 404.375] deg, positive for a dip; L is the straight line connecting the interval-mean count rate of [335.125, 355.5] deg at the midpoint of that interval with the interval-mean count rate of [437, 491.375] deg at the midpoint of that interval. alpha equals 1.5 deg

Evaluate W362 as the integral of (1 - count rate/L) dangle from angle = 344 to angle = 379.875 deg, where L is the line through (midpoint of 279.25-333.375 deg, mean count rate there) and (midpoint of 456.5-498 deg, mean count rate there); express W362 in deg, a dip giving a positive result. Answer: -1.3 deg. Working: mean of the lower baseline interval 299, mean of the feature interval 301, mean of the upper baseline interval 273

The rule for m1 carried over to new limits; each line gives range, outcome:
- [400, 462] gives 307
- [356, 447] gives 297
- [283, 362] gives 301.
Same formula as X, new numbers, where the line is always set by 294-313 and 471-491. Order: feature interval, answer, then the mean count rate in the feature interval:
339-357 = -0.08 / 306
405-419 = -0.11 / 302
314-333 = -0.06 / 307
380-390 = 0.04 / 268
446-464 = -0.17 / 310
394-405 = -0.09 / 300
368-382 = -0.02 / 287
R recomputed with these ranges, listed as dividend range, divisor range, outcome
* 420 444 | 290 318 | 1.04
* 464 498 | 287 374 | 0.87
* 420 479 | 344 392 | 1.05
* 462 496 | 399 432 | 0.88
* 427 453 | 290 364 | 1.03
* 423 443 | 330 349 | 1.04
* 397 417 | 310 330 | 1.01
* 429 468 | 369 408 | 1.08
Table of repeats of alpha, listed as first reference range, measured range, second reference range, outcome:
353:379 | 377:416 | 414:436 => 1.7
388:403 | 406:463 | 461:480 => -1.8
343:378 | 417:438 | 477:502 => -2.8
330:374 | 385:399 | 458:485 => 1.1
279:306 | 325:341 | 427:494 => -0.2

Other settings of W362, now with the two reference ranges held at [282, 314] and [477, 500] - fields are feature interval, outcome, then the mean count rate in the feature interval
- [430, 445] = -3.6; 314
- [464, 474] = -2.7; 308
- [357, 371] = -1.5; 305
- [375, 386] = -0.1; 274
